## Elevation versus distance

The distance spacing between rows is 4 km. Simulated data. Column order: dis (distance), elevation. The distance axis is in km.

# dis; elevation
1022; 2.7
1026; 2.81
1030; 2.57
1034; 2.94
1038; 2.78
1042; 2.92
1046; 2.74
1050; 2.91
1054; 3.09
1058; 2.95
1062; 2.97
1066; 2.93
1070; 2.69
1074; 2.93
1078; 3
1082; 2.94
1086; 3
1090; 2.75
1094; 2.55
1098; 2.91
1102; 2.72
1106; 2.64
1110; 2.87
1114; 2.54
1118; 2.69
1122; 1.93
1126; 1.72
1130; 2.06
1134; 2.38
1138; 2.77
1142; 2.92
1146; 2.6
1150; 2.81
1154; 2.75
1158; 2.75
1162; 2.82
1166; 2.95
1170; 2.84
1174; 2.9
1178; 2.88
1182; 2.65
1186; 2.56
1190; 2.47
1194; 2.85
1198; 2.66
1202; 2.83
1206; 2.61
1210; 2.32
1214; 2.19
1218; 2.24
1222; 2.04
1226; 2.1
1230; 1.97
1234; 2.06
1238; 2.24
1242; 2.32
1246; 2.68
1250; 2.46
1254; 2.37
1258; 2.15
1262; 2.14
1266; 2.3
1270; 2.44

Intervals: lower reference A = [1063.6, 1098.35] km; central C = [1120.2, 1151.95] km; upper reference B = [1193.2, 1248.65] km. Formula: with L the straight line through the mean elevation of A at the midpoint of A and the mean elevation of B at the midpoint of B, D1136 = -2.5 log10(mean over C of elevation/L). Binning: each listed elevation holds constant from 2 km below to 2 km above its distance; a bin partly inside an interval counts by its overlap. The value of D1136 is 0.11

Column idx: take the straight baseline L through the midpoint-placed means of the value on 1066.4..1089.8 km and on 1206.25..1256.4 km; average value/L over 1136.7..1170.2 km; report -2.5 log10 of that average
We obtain -0.09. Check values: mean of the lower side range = 2.9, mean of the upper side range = 2.26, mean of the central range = 2.8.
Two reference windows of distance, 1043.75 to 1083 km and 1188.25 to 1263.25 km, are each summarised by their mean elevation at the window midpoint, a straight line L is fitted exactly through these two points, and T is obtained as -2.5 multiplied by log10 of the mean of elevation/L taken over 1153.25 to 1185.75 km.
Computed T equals -0.105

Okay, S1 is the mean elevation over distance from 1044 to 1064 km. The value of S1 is 2.93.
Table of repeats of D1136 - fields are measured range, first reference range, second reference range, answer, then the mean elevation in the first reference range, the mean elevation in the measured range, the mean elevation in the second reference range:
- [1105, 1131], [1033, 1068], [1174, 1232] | 0.16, 2.91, 2.35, 2.47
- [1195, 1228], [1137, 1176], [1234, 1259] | 0.07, 2.81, 2.39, 2.35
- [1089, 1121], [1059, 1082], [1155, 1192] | 0.07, 2.91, 2.68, 2.76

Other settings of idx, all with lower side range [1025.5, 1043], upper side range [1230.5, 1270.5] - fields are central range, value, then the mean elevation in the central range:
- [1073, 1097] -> -0.07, 2.86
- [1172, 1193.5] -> -0.10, 2.7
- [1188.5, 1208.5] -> -0.11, 2.68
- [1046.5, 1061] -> -0.08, 2.96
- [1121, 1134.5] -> 0.28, 1.99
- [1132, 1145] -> -0.05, 2.68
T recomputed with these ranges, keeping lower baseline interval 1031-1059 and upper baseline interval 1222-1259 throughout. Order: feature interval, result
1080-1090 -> -0.064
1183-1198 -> -0.094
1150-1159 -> -0.094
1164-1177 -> -0.168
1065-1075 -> -0.010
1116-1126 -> 0.203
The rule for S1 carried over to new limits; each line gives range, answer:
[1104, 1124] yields 2.53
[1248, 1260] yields 2.33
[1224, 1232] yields 2.04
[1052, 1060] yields 3.02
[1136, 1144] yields 2.84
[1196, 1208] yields 2.7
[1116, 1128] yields 2.11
